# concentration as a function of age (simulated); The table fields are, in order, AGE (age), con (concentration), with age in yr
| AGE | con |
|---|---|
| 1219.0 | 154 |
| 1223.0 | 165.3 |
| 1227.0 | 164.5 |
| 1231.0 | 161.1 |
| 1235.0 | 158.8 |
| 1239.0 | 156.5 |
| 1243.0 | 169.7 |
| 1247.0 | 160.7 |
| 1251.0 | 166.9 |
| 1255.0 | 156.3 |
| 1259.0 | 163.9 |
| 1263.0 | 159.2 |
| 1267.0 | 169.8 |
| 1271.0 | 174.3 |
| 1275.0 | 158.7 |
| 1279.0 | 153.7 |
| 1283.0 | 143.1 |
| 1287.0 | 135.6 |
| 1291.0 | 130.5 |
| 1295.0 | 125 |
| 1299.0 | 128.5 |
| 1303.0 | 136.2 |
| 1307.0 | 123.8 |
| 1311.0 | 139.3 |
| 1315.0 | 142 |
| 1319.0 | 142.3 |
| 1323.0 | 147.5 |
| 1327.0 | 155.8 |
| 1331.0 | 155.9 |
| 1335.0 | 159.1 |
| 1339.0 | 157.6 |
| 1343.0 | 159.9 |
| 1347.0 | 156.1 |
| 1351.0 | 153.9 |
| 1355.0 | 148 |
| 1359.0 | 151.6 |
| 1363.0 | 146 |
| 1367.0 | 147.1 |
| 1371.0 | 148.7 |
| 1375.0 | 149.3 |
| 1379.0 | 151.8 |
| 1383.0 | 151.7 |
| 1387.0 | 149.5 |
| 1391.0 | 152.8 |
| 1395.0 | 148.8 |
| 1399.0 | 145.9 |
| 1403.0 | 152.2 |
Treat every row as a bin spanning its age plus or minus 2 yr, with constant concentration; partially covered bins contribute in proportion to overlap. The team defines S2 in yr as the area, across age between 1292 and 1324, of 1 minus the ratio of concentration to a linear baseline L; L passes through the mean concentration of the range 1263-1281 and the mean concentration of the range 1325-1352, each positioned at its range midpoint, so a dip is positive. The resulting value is 5.0 yr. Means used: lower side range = 164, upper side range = 157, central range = 135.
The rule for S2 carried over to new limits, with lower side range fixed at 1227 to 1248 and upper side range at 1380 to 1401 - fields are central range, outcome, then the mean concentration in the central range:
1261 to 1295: 1.53 yr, 151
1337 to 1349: -0.34 yr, 158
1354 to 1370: 0.40 yr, 148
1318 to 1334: 0.35 yr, 151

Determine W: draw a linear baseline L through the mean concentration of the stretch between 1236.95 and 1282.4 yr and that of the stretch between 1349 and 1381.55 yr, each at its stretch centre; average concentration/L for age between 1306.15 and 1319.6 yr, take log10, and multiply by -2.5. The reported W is 0.14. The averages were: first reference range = 162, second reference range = 150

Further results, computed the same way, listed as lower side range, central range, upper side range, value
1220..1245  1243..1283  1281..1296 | -0.107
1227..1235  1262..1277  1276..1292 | -0.126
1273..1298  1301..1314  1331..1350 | 0.106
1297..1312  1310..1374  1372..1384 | -0.072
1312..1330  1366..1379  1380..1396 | 0.007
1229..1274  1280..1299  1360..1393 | 0.186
